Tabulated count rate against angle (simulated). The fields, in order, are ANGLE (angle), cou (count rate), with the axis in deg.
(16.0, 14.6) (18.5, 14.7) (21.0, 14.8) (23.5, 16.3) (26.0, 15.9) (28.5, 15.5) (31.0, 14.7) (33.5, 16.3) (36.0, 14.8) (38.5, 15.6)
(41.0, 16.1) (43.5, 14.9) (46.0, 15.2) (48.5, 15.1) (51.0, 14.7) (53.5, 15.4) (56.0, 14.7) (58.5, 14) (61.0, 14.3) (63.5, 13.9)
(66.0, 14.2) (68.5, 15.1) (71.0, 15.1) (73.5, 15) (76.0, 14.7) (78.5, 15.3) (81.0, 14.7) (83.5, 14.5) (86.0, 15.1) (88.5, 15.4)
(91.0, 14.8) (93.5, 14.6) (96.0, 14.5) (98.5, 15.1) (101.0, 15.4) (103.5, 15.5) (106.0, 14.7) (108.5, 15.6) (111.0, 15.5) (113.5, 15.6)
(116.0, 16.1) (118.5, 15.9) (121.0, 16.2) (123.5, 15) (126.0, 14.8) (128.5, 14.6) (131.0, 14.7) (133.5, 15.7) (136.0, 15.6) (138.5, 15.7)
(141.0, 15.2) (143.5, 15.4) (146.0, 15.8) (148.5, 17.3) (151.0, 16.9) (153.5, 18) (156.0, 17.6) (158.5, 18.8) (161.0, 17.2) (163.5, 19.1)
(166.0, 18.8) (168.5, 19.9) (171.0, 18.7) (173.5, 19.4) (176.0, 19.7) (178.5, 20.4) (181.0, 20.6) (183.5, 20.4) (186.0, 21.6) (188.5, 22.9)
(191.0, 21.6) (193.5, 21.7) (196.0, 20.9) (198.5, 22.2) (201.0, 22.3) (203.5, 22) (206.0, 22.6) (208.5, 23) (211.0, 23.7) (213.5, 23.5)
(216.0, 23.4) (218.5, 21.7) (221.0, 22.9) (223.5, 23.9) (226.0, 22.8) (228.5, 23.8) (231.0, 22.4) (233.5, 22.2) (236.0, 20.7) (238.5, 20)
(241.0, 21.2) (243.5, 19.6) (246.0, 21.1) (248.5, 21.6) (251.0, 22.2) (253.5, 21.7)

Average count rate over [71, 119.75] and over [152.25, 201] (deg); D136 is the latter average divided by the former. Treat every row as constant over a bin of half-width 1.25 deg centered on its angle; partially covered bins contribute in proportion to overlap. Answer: 1.32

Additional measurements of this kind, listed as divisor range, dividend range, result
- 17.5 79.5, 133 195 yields 1.24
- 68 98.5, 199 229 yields 1.54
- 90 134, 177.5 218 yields 1.45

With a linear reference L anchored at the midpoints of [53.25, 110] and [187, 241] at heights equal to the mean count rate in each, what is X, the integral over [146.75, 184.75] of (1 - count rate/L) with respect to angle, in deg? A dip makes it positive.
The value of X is 1.6 deg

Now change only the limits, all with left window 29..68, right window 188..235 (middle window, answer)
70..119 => 5.57 deg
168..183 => 0.79 deg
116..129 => 2.11 deg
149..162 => 1.48 deg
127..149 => 4.20 deg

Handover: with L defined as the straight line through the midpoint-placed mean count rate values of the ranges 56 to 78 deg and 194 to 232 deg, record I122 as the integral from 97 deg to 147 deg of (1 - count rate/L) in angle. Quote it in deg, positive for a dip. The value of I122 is 6.3 deg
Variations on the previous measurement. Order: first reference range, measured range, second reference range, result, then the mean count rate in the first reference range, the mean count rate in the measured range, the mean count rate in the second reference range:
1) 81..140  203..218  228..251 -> -2.3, 15.2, 23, 21.4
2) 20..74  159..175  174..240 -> 1.1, 15.1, 18.9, 22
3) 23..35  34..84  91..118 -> 2.0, 15.7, 14.9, 15.3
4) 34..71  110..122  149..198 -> 1.1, 14.9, 15.9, 19.7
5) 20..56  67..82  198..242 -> 1.6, 15.4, 15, 22.5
